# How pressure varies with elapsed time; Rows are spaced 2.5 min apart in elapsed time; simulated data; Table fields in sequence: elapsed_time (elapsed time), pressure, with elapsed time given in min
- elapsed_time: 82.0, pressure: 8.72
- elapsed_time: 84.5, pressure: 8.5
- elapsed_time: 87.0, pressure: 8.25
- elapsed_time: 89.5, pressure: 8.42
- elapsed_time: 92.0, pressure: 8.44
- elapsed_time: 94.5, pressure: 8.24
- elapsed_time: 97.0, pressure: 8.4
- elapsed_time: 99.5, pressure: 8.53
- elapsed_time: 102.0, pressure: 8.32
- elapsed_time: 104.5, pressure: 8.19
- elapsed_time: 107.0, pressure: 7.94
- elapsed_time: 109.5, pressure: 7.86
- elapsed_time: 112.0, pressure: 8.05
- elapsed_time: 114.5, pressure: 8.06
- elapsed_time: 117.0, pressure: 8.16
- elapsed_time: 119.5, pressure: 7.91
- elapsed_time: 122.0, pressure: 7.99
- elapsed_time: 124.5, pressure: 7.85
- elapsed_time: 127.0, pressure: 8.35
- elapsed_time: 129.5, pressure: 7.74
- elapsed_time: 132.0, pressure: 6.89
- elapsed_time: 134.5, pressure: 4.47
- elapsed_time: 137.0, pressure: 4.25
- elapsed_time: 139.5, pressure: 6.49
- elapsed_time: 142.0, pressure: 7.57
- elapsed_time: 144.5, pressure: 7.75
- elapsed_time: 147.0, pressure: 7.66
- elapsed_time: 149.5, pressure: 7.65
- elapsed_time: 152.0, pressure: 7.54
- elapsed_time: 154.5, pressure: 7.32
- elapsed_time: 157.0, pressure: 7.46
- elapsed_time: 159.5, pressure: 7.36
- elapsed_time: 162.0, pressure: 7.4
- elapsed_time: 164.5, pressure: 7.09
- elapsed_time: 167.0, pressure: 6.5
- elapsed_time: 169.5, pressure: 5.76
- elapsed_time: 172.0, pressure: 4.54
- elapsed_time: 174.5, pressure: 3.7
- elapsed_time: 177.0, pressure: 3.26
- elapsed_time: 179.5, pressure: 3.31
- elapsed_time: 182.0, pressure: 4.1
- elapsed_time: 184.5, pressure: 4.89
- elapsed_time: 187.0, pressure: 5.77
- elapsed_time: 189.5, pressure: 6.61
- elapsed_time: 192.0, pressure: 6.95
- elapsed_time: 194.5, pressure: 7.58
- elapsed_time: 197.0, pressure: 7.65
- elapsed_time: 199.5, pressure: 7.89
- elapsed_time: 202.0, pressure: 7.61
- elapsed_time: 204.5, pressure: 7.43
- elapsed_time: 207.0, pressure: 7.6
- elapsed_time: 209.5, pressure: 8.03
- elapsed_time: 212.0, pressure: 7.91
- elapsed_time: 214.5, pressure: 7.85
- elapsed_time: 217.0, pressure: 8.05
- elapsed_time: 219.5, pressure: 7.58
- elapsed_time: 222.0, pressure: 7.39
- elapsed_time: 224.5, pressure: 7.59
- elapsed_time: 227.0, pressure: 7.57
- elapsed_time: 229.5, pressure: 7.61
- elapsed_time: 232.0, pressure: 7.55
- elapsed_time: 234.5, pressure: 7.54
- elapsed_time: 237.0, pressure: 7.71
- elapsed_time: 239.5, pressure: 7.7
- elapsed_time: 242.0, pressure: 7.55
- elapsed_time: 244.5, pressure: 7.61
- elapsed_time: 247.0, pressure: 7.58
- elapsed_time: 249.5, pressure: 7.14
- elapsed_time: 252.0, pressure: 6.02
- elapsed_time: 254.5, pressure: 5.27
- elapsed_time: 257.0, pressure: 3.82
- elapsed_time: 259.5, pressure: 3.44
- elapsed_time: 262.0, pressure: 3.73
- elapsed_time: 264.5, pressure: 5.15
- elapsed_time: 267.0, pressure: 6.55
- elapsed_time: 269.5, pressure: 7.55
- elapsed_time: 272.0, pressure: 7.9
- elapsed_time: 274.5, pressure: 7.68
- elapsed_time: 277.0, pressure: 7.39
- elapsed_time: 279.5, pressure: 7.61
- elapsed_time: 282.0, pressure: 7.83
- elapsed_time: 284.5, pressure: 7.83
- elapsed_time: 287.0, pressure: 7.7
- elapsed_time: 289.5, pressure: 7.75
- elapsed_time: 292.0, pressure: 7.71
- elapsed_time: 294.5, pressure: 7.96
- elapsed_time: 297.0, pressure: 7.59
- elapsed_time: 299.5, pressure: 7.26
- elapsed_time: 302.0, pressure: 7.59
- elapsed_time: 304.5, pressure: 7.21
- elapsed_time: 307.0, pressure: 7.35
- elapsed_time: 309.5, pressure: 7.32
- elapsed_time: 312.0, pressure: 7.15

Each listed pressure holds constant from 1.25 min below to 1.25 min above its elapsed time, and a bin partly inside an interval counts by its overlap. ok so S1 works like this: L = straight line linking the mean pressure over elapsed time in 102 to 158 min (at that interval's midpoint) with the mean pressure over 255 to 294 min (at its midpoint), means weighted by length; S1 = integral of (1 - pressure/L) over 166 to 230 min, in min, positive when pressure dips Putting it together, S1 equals 4.4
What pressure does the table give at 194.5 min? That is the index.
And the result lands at 7.58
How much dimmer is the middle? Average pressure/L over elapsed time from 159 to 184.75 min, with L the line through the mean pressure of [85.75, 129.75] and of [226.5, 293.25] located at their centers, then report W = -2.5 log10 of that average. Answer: 0.41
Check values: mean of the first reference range 8.16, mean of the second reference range 6.9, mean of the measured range 5.22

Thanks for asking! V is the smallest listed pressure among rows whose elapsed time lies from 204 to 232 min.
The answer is 7.39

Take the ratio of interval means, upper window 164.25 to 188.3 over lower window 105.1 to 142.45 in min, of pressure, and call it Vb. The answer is 0.66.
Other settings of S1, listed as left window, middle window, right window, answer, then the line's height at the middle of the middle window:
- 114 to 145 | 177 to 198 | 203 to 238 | 5.1 min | 7.48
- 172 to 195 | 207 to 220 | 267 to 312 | -4.8 min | 5.74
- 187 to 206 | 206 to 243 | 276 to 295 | -1.3 min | 7.42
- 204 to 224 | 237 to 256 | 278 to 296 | 1.9 min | 7.75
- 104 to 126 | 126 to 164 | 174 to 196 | -1.7 min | 6.8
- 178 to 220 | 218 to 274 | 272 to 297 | 4.4 min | 7.32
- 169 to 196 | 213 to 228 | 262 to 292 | -4.3 min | 5.98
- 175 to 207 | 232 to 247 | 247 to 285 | -3.3 min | 6.25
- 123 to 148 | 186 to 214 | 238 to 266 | -4.5 min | 6.37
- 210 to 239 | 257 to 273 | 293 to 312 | 4.3 min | 7.56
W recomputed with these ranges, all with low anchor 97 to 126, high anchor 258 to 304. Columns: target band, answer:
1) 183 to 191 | 0.305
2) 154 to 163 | 0.057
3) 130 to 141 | 0.356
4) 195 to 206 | -0.017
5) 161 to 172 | 0.202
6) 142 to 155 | 0.036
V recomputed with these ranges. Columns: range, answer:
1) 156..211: 3.26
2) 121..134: 6.89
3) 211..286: 3.44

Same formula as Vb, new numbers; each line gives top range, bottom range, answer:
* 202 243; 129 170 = 1.11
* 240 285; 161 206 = 1.09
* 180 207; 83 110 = 0.80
